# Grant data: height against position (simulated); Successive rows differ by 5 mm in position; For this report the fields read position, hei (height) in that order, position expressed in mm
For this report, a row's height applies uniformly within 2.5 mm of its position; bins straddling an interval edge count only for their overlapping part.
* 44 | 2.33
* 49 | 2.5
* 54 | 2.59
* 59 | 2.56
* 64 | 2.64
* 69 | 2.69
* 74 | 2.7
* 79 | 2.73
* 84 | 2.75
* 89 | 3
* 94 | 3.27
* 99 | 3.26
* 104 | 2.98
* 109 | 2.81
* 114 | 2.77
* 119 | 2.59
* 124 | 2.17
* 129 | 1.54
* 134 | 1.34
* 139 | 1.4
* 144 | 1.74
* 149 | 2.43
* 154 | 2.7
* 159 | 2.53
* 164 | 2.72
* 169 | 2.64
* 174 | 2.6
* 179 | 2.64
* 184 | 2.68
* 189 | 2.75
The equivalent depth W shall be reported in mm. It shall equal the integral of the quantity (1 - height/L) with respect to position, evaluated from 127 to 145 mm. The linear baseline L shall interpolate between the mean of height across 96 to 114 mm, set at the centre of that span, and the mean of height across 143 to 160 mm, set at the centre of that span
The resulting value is 7.7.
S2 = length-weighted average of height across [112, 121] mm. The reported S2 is 2.68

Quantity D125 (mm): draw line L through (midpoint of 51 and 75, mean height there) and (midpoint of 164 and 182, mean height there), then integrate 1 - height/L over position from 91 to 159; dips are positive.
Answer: 6.2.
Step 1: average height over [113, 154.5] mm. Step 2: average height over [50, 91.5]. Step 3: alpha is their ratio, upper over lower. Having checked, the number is 0.75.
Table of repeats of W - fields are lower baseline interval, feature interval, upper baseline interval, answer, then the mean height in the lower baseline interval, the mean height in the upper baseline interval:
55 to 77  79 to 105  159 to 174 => -3.7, 2.65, 2.64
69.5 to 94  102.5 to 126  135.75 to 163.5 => -1.3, 2.83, 2.18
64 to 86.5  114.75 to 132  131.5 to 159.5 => 0.6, 2.71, 1.99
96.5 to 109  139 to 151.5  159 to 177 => 3.7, 3.06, 2.64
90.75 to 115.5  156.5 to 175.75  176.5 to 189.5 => 0.9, 3.03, 2.68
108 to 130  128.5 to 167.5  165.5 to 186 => 6.8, 2.4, 2.64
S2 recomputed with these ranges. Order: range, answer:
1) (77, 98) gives 2.97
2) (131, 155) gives 1.87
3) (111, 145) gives 1.96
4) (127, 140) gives 1.43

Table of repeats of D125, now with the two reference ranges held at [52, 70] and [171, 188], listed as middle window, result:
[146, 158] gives 0.5 mm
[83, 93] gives -1.3 mm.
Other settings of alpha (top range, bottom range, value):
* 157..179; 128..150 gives 1.59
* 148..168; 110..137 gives 1.24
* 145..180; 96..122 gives 0.89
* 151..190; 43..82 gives 1.02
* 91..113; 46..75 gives 1.17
